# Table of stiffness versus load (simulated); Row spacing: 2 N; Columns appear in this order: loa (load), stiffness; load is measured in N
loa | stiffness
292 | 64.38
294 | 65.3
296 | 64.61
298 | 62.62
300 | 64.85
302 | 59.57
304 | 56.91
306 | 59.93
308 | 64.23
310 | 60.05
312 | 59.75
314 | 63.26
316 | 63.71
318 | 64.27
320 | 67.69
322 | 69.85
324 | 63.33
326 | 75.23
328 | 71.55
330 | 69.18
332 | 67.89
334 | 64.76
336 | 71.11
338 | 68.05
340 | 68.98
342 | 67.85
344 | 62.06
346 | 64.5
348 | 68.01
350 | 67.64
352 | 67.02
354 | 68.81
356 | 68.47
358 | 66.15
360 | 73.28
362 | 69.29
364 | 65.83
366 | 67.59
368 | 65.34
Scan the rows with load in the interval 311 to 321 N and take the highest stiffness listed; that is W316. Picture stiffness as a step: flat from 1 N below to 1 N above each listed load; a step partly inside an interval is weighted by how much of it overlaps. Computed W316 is 67.69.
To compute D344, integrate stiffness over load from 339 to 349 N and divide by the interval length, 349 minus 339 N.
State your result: 66.3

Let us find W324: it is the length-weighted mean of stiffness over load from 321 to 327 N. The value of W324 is 69.5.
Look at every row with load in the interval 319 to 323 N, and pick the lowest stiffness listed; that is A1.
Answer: 67.69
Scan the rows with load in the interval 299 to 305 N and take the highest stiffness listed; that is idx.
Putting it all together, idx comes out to 64.85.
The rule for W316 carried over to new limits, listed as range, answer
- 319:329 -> 75.23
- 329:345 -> 71.11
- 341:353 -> 68.01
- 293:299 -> 65.3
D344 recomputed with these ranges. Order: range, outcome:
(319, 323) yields 68.8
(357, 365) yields 68.6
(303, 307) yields 58.4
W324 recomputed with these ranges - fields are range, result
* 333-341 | 68.2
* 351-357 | 68.1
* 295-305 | 61.7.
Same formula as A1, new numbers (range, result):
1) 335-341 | 68.05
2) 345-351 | 64.5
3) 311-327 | 59.75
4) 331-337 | 64.76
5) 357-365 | 65.83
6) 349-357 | 67.02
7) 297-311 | 56.91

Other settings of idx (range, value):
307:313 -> 64.23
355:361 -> 73.28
